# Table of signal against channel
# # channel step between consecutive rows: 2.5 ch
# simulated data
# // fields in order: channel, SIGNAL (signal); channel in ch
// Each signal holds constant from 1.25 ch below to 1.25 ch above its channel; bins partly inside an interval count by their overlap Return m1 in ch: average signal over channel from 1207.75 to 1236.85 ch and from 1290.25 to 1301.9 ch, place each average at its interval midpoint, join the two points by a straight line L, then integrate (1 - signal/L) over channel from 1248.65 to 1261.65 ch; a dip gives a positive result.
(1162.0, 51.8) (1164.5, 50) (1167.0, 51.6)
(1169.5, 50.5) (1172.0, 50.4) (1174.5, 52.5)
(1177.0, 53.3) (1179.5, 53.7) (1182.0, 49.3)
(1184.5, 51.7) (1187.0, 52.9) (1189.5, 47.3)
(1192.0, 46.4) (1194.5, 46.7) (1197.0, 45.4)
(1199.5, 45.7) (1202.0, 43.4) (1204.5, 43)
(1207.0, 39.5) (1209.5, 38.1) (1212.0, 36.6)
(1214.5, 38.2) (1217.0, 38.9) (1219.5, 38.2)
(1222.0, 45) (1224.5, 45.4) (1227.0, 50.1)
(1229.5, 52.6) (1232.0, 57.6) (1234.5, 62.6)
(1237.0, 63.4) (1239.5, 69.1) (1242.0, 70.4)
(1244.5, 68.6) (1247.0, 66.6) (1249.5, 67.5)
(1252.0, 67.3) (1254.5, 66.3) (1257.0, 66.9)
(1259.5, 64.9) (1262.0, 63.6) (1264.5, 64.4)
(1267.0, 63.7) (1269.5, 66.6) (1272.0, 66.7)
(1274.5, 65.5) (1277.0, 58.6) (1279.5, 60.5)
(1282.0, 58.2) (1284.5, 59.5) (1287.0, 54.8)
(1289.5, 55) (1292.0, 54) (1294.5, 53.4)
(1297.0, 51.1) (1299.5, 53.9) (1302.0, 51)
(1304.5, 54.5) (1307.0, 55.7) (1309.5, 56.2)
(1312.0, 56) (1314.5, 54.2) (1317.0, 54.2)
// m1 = -4.5 ch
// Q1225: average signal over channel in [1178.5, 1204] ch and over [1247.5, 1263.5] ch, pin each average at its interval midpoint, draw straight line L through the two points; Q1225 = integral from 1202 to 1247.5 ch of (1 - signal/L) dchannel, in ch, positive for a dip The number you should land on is 5.6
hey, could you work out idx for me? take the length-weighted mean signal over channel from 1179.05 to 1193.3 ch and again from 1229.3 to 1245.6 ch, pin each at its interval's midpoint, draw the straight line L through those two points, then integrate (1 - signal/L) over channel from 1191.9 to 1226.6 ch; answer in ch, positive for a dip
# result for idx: 8.6 ch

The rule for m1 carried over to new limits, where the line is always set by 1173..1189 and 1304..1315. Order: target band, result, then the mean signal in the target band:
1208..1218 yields 2.82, 38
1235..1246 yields -2.85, 67.5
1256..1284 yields -4.68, 63.5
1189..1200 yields 1.27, 46.3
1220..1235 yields 0.63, 51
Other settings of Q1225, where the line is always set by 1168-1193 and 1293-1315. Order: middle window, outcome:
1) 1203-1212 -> 2.1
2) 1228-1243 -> -2.9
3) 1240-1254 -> -4.1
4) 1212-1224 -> 2.7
